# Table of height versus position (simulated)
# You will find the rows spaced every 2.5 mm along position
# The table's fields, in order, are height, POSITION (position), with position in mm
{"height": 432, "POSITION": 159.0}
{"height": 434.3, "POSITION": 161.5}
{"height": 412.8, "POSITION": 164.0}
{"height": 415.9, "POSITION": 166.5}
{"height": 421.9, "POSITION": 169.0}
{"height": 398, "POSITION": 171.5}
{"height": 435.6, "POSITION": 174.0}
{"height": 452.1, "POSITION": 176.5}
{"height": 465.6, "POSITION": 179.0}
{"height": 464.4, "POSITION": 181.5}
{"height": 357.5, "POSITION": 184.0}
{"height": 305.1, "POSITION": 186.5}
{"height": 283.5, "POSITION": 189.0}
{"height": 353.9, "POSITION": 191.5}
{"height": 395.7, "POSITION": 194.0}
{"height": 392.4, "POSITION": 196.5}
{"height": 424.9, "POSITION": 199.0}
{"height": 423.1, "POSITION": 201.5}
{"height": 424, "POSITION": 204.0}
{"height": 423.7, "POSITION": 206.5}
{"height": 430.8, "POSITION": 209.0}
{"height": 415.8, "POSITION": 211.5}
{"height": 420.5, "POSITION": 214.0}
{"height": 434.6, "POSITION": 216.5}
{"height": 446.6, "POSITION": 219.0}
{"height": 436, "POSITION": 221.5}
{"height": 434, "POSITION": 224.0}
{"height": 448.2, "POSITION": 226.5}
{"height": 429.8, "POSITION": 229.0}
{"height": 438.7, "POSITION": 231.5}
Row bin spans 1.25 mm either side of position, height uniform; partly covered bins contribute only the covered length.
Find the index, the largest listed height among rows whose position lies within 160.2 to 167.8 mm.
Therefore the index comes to 434.3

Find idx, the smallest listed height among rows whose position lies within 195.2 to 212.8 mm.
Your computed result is 392.4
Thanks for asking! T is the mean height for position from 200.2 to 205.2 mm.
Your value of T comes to 424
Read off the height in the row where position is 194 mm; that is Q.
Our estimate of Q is 395.7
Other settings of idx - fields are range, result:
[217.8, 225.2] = 434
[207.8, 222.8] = 415.8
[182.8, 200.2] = 283.5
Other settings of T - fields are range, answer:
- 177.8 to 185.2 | 429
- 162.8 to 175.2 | 417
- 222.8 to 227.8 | 441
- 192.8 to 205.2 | 412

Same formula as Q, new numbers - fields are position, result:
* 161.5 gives 434.3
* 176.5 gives 452.1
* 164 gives 412.8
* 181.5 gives 464.4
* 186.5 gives 305.1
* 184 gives 357.5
